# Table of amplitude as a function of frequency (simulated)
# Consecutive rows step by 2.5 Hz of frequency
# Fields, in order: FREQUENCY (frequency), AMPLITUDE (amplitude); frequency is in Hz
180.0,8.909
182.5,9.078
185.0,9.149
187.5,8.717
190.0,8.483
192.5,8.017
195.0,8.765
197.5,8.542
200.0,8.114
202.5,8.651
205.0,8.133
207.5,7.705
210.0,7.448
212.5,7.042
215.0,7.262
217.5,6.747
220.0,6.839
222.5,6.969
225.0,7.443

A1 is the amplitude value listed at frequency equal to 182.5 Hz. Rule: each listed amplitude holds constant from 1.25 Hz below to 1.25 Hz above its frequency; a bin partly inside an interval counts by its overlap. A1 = 9.078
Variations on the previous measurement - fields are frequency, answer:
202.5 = 8.651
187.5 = 8.717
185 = 9.149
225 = 7.443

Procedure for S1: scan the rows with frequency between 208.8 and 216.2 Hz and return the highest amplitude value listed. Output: 7.448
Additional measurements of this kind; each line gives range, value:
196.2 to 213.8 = 8.651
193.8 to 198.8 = 8.765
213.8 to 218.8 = 7.262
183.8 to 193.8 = 9.149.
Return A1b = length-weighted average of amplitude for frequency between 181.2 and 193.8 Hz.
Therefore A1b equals 8.69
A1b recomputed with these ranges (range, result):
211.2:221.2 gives 6.98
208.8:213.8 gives 7.24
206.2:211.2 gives 7.58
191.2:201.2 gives 8.36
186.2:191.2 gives 8.61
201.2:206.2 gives 8.39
